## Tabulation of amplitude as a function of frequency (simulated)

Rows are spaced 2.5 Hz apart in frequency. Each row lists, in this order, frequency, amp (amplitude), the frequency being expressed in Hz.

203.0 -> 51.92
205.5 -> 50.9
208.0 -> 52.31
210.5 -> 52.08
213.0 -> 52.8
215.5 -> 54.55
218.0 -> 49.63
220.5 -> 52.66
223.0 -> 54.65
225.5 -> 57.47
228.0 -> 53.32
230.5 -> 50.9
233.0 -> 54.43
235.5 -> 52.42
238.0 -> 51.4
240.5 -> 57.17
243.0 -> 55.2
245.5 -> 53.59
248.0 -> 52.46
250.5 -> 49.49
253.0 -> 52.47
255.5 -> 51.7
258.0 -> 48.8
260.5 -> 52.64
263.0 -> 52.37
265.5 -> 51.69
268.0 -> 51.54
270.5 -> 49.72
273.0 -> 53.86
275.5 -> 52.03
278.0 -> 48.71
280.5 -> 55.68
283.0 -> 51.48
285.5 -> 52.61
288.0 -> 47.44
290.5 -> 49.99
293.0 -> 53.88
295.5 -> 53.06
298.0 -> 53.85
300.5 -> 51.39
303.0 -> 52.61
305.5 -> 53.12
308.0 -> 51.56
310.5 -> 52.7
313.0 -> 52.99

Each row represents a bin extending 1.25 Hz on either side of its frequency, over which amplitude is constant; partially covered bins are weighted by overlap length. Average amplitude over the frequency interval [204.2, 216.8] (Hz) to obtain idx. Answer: 52.5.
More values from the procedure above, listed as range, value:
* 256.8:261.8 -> 50.8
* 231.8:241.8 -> 53.9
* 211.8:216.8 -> 53.6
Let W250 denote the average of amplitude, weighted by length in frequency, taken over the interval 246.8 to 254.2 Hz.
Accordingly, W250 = 51.5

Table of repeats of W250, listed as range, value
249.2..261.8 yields 51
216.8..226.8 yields 53.6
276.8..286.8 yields 52.1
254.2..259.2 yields 50.3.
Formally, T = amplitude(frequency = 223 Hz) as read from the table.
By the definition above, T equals 54.65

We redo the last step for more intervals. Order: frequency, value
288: 47.44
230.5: 50.9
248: 52.46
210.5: 52.08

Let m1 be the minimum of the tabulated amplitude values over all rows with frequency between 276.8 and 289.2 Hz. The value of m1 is 47.44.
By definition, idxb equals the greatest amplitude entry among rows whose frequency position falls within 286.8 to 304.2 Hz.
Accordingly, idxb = 53.88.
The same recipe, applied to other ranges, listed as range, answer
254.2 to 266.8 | 52.64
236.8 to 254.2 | 57.17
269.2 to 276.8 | 53.86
